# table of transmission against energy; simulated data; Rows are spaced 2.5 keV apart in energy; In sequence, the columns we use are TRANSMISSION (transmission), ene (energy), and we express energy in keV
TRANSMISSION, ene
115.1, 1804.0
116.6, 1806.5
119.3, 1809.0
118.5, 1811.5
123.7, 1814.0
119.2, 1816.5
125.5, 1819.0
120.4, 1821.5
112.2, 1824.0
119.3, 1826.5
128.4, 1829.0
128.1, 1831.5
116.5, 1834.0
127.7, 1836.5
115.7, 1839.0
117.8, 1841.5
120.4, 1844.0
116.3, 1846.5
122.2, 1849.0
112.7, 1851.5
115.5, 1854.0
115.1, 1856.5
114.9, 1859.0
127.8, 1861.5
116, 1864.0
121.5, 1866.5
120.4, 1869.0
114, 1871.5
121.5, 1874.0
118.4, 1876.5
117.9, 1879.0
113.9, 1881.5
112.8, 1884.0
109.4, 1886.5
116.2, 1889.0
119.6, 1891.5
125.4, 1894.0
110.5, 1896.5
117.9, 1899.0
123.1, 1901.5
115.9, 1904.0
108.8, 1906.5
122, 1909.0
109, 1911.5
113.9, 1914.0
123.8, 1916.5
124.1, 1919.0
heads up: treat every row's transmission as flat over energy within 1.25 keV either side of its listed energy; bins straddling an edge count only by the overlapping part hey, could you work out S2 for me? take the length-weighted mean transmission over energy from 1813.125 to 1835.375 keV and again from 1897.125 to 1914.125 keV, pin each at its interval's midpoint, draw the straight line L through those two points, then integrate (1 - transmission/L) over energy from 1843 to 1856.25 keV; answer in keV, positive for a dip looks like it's 0.3 keV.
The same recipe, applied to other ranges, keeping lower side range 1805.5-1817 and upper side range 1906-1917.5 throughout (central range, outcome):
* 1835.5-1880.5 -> -0.3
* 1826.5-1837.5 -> -0.5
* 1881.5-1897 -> 0.1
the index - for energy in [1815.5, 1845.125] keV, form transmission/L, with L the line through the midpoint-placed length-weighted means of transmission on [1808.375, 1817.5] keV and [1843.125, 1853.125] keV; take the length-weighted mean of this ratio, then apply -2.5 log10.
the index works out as -0.02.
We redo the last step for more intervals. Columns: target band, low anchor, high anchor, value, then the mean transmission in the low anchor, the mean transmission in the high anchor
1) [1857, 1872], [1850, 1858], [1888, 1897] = -0.031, 115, 119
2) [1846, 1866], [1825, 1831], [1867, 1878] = 0.026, 124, 119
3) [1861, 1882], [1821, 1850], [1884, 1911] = -0.007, 120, 116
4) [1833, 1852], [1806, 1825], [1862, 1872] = 0.003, 120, 119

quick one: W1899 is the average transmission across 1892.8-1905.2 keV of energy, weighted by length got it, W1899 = 119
